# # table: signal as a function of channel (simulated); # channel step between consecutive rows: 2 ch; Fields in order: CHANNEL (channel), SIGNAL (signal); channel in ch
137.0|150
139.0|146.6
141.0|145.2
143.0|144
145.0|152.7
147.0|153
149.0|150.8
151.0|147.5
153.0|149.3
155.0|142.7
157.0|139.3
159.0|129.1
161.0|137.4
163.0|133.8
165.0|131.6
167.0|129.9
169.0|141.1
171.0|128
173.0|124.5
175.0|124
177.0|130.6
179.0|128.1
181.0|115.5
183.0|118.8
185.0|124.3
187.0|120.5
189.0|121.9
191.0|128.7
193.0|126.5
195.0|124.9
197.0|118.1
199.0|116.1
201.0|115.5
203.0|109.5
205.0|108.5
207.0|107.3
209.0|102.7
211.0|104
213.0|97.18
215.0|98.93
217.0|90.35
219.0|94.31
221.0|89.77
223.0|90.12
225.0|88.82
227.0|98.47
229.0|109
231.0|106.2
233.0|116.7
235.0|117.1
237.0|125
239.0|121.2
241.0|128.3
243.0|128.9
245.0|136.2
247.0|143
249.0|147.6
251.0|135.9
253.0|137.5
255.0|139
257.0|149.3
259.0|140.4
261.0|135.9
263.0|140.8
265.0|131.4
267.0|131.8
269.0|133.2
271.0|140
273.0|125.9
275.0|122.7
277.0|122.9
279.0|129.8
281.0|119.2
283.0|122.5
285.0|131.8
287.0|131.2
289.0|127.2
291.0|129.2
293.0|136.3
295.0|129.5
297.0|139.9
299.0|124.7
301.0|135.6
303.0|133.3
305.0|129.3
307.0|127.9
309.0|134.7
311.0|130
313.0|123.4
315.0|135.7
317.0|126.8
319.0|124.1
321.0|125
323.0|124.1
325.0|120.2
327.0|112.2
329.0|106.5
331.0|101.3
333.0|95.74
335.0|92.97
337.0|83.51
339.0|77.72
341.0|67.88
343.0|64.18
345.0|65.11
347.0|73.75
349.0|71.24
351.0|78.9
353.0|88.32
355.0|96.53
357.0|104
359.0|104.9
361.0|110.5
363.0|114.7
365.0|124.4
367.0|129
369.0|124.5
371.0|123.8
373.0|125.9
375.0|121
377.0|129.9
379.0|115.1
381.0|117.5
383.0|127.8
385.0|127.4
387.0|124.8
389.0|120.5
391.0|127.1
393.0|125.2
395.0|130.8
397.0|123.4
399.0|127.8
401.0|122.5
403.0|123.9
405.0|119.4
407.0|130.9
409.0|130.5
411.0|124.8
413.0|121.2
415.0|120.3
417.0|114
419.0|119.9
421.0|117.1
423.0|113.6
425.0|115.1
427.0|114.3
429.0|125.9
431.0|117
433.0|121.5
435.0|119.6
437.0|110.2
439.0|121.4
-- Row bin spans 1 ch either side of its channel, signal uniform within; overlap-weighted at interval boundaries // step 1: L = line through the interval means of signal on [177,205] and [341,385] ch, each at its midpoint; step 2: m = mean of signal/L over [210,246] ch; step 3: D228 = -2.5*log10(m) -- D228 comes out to 0.09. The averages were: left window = 121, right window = 105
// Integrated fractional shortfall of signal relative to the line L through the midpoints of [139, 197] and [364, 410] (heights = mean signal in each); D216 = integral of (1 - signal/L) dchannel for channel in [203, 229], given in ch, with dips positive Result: 6.6 ch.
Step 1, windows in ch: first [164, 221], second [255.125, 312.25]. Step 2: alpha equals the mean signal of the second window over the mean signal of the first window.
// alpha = 1.13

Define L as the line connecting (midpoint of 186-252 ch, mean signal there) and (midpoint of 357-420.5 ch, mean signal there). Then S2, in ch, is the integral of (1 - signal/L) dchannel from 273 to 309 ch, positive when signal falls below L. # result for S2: -3.50 ch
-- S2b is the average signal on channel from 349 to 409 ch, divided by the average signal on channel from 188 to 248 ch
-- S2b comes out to 1.1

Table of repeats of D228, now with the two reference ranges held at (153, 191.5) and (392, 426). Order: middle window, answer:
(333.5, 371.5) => 0.30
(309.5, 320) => -0.03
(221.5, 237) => 0.22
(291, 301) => -0.06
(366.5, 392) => -0.01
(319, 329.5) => 0.06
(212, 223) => 0.34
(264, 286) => -0.02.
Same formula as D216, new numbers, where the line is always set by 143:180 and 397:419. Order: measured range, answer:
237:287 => -0.4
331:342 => 3.7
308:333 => 1.5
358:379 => 0.8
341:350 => 4.1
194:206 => 1.8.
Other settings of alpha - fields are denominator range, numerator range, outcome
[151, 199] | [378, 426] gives 0.95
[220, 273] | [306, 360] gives 0.81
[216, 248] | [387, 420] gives 1.11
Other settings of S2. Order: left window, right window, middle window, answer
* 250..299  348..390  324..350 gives 7.1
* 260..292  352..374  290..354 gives 6.3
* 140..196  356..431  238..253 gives -0.6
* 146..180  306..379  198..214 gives 2.7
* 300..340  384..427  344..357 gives 4.2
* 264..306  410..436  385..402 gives -0.6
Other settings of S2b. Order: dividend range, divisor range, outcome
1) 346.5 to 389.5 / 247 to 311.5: 0.84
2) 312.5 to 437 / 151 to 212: 0.91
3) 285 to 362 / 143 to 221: 0.89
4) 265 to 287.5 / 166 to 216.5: 1.08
